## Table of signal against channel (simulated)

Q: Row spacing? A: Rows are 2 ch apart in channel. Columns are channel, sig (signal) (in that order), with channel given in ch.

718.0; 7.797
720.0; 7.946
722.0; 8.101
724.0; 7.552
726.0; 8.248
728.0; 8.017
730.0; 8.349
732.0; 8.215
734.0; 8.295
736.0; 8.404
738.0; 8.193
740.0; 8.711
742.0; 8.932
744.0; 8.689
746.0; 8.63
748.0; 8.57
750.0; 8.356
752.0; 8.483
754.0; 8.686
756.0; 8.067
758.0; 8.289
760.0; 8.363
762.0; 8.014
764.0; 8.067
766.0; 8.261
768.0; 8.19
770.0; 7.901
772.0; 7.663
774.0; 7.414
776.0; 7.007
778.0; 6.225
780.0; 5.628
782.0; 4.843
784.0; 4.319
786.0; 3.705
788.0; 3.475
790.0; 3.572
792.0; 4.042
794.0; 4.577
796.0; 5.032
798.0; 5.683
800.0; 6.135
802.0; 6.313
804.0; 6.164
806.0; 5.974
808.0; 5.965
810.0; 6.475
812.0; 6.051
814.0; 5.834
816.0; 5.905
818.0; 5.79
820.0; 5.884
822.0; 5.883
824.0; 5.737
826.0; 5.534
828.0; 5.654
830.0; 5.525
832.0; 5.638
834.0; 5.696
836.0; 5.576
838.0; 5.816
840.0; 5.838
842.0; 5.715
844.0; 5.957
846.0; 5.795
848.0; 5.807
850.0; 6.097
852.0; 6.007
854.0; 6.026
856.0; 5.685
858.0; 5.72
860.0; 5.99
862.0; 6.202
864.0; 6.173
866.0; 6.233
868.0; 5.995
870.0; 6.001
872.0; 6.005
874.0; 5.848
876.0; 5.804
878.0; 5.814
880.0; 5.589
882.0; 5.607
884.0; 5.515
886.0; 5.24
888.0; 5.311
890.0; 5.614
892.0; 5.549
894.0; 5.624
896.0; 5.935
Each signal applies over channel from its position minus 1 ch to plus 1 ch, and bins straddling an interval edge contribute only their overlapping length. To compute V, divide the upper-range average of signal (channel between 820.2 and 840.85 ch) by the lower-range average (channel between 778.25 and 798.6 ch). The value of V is 1.26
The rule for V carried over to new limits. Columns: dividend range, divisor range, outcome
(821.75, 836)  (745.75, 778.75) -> 0.71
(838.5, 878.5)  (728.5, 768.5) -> 0.71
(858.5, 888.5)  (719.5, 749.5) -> 0.70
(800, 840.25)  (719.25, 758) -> 0.70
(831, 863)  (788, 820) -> 1.06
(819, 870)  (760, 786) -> 0.85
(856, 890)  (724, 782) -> 0.73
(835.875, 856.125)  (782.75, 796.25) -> 1.44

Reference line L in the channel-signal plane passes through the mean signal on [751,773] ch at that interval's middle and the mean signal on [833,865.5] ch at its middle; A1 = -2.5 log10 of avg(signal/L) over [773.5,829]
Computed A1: 0.28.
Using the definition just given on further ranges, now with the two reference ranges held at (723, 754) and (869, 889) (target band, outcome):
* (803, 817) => 0.16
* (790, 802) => 0.39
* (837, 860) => 0.07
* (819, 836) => 0.17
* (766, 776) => 0.00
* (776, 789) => 0.48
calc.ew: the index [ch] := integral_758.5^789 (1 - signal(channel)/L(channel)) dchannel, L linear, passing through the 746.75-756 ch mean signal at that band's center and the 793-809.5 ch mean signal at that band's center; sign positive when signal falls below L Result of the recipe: 3.0 ch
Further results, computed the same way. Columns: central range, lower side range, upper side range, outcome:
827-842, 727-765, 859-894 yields 2.1 ch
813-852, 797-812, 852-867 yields 1.7 ch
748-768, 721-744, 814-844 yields -1.8 ch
